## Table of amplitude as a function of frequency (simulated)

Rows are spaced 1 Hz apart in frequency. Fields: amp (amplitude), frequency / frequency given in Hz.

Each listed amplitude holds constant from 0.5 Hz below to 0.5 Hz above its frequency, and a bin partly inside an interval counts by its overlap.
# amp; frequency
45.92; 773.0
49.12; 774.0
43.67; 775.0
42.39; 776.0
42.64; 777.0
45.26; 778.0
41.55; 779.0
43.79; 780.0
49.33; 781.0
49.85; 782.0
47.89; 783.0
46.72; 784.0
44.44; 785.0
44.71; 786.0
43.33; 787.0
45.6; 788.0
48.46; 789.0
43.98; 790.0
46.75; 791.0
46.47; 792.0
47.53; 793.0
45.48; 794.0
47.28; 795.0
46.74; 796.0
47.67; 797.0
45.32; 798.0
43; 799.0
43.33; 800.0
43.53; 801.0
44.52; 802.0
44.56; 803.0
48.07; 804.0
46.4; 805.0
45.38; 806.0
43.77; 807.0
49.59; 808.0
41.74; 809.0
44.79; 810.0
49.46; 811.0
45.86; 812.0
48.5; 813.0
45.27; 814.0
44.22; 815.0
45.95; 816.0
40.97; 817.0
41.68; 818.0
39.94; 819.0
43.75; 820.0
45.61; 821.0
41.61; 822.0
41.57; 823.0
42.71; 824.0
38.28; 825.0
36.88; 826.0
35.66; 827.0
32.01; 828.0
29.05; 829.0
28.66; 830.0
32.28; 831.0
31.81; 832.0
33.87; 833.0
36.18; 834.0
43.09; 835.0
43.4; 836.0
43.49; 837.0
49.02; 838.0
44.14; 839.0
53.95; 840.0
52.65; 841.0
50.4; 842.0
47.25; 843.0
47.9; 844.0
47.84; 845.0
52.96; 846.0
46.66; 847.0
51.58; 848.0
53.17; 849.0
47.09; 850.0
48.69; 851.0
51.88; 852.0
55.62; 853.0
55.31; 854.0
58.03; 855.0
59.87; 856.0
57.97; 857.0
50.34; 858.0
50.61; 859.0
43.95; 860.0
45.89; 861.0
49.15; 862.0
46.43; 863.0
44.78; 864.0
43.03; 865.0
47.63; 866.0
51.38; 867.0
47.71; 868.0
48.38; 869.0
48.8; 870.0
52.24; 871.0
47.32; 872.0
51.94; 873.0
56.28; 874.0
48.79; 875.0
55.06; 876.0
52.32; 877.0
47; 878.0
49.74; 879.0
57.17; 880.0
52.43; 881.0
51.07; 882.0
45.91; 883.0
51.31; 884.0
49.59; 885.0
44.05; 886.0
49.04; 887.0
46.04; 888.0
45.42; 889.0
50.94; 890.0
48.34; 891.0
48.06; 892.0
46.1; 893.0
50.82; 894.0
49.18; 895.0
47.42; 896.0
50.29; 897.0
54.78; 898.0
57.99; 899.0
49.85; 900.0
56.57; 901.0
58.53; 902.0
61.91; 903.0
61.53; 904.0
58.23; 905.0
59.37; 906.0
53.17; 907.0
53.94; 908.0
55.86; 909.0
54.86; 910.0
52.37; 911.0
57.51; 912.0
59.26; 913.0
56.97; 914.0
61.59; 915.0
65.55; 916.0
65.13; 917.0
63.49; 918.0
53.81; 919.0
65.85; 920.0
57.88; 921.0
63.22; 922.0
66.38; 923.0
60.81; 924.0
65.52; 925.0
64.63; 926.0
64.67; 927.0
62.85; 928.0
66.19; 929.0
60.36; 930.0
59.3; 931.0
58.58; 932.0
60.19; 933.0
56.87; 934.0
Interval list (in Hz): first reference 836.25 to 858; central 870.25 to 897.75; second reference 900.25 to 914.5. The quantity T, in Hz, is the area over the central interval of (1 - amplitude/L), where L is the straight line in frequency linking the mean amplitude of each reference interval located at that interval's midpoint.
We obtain 2.5 Hz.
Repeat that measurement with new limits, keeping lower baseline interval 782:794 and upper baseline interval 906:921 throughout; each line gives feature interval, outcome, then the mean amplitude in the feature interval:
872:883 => 0.66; 51.7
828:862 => 3.44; 46.6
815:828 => 2.22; 41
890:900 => 1.12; 50.3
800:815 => 0.74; 45.7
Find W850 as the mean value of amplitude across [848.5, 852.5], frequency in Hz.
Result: 50.2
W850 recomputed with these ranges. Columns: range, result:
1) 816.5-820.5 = 41.6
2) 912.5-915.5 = 59.3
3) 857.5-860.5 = 48.3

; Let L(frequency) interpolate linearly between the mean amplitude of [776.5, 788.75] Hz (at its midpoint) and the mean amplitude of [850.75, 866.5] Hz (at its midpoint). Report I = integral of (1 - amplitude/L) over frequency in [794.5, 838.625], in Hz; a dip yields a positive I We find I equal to 5.1 Hz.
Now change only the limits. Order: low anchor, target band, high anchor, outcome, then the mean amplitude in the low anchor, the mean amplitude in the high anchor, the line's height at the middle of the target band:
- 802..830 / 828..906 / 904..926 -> 3.6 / 42.5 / 59.7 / 51.4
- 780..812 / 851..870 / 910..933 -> 1.2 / 46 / 61.3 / 53.8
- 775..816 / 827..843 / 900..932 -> 3.2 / 45.6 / 60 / 50.3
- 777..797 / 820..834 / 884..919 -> 3.6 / 46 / 54.2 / 48.9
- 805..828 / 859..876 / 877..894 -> -0.4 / 43.1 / 49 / 47.5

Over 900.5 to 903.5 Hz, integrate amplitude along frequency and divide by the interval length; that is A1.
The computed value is 59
